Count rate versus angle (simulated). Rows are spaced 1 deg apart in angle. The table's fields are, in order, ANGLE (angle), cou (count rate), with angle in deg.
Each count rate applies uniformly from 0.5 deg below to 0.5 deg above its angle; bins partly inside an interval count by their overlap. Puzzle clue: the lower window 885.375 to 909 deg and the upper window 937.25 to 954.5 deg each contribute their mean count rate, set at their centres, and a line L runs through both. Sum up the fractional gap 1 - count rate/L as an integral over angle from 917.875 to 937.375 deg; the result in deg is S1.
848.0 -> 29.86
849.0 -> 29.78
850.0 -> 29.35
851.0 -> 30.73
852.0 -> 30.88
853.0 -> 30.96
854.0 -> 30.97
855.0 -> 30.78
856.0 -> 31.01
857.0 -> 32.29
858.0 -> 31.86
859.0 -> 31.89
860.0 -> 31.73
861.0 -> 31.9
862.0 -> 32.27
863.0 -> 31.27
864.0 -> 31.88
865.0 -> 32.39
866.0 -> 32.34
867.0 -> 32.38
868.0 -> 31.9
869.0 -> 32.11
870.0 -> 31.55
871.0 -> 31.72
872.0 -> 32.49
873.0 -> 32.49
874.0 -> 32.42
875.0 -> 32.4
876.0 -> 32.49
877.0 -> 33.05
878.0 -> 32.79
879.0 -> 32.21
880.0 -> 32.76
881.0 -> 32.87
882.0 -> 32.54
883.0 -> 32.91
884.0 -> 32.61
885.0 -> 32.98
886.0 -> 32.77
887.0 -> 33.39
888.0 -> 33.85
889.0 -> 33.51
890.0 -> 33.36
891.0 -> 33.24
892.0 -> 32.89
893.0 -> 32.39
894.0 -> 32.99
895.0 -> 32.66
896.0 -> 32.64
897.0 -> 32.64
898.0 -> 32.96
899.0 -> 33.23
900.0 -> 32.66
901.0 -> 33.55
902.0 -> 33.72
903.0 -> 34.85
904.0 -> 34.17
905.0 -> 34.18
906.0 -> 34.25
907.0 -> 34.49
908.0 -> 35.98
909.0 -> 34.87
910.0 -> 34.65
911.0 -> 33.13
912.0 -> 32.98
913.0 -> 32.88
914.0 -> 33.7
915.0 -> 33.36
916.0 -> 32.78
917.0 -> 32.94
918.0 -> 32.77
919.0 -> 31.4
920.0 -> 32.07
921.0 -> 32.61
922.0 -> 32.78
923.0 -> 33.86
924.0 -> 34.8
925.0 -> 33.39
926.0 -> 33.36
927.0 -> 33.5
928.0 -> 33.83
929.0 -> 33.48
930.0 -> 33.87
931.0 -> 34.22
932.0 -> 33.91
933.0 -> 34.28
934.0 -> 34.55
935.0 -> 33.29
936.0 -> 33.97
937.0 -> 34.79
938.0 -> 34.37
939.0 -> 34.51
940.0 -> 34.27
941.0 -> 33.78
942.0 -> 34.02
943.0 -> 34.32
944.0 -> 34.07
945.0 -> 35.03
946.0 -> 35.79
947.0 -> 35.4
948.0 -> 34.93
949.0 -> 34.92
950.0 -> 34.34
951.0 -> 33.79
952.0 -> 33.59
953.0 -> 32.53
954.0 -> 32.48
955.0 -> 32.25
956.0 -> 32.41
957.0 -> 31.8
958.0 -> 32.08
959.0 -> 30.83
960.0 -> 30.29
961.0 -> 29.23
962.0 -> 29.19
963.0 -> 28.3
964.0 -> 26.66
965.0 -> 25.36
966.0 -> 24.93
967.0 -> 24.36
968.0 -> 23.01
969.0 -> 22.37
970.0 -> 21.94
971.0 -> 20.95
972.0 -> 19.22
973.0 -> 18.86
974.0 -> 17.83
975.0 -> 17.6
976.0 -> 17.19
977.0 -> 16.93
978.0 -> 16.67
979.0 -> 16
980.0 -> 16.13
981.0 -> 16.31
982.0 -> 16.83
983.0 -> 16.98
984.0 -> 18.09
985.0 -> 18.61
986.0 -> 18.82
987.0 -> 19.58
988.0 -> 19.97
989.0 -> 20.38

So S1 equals 0.2 deg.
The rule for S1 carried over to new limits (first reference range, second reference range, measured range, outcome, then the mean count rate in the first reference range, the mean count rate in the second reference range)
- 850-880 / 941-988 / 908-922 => -2.1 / 31.9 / 26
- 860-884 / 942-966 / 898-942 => -2.1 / 32.3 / 32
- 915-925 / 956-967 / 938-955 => -2.2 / 32.9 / 28.8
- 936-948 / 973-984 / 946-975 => -2.8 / 34.6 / 17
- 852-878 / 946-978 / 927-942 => -2.9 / 31.9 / 27.2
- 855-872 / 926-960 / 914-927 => 0.1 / 31.9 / 33.7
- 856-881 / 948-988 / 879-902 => -1.9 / 32.2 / 24.4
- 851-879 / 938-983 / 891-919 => -3.2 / 31.9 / 27.3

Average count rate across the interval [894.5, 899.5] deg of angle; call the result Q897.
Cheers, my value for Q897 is 32.8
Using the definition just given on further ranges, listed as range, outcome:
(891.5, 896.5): 32.7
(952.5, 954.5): 32.5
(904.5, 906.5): 34.2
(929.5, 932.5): 34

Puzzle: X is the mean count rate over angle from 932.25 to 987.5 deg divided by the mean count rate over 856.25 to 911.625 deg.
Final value 0.83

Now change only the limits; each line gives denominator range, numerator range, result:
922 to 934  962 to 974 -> 0.69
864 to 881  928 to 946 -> 1.06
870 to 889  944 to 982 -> 0.81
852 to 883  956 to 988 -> 0.69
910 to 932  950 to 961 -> 0.97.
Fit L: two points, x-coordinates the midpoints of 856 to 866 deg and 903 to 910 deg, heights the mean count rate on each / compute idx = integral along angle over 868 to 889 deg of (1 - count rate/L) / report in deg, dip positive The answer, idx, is 0.2 deg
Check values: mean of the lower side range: 31.9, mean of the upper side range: 34.7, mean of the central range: 32.6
